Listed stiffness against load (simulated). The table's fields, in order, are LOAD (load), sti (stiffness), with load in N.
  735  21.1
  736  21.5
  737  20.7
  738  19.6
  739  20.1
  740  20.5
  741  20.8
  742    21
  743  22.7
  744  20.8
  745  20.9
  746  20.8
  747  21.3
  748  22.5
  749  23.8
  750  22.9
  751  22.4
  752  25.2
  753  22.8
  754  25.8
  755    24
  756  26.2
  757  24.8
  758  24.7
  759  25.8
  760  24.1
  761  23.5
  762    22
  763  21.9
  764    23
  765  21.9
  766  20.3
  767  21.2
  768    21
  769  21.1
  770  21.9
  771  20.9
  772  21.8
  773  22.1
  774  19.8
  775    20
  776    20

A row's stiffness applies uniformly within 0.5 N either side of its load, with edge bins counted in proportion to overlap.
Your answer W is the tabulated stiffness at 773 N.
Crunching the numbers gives 22.1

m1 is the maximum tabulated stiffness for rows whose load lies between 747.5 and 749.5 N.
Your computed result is 23.8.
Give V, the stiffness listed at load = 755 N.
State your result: 24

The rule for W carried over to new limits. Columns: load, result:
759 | 25.8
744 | 20.8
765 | 21.9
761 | 23.5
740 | 20.5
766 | 20.3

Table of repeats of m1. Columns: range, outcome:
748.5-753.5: 25.2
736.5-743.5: 22.7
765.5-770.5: 21.9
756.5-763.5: 25.8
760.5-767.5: 23.5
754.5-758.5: 26.2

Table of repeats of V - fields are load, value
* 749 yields 23.8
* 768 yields 21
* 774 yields 19.8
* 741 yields 20.8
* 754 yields 25.8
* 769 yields 21.1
